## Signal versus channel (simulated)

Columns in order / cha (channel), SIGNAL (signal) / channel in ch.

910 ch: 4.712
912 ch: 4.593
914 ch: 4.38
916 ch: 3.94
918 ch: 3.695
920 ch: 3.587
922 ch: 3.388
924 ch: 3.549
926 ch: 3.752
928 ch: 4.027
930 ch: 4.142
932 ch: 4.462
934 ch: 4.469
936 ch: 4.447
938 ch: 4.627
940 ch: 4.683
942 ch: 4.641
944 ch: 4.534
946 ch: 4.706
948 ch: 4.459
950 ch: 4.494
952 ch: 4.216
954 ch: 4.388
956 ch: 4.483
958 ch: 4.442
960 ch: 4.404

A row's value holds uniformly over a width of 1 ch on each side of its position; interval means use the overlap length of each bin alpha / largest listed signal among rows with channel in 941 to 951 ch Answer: 4.706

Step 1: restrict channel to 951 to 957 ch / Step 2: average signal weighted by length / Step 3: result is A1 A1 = 4.36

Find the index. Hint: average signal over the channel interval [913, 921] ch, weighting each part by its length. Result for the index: 3.9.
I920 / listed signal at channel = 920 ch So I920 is 3.587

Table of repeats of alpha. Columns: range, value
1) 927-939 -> 4.627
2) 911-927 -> 4.593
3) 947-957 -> 4.494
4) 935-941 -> 4.683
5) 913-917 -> 4.38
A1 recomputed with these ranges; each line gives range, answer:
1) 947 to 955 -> 4.39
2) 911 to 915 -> 4.49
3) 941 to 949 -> 4.58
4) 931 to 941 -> 4.54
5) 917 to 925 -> 3.55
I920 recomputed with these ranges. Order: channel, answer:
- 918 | 3.695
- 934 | 4.469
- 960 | 4.404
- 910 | 4.712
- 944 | 4.534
